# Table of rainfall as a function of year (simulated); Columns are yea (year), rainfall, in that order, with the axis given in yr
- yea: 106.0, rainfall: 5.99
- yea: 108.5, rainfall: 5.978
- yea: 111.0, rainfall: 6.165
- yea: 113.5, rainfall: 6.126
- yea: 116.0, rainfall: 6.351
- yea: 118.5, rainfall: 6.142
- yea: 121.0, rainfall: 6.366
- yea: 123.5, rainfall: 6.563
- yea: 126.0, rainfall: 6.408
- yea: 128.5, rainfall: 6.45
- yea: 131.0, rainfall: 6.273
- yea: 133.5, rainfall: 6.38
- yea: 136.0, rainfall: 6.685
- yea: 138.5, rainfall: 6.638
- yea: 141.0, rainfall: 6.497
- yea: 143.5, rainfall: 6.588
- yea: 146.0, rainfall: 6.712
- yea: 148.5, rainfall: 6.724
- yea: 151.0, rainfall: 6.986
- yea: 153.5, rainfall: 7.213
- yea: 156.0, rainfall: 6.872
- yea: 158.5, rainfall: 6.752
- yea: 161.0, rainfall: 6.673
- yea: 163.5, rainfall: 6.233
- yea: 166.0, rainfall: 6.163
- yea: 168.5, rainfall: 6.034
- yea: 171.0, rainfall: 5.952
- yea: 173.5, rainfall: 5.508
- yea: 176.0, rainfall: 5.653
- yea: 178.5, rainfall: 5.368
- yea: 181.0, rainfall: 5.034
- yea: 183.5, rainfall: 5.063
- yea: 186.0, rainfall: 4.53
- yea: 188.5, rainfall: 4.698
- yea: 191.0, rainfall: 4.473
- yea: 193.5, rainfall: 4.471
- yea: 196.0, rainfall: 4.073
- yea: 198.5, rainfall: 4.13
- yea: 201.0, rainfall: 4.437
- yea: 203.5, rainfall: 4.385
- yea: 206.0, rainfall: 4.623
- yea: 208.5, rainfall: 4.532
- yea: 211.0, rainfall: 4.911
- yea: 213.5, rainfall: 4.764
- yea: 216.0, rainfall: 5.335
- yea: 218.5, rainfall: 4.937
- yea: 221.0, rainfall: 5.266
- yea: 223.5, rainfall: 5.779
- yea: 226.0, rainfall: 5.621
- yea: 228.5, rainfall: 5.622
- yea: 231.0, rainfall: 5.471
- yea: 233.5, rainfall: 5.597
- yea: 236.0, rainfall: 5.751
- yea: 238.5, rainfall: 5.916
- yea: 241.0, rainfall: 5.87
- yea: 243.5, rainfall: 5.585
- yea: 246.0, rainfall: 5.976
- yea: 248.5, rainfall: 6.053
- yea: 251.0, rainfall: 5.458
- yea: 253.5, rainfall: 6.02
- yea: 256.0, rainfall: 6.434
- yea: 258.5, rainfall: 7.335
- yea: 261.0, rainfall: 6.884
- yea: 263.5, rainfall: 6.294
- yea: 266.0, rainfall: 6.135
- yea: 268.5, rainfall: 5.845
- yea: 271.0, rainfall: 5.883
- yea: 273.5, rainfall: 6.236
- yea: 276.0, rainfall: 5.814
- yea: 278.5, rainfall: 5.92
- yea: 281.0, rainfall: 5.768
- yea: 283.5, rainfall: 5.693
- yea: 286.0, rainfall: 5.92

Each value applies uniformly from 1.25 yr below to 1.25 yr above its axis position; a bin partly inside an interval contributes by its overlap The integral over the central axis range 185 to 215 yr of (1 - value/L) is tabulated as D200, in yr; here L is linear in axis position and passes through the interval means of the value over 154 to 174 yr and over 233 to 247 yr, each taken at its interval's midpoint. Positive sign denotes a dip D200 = 7.7 yr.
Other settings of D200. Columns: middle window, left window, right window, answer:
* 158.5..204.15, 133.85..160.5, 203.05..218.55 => 4.1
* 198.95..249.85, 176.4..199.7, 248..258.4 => 1.9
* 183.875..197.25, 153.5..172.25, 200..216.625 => 2.2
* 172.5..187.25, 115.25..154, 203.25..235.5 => 1.6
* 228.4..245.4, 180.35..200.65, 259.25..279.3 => -0.6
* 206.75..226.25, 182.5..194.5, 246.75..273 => 0.6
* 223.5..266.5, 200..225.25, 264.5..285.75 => -4.4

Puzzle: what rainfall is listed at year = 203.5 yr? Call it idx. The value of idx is 4.385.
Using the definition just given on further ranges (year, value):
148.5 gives 6.724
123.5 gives 6.563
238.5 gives 5.916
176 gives 5.653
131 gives 6.273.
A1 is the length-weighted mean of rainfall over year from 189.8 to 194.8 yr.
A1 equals 4.47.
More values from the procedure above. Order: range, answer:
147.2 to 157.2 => 6.95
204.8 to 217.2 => 4.83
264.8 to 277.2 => 5.98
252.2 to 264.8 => 6.59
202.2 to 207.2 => 4.5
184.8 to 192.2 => 4.57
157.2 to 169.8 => 6.37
